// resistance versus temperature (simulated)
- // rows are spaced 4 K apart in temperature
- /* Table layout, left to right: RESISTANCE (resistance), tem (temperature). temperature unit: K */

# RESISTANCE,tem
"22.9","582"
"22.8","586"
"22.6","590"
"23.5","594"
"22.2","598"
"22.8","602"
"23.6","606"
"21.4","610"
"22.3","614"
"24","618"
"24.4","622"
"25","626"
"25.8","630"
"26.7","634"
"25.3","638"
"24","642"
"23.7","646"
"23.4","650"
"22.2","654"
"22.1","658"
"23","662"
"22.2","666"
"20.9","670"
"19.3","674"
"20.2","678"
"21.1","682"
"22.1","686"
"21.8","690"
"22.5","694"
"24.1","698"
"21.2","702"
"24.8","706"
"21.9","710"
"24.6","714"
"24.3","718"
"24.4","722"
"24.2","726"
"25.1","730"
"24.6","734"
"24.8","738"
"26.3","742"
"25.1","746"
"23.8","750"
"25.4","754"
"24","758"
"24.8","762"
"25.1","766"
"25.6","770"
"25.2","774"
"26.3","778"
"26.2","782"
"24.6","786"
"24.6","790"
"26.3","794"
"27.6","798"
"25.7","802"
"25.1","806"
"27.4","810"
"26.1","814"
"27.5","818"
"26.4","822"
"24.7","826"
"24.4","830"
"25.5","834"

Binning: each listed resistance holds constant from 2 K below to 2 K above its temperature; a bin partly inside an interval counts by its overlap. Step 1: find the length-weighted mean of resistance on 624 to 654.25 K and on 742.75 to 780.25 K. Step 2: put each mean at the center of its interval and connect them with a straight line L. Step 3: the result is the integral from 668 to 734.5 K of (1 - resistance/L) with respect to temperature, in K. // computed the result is 5.73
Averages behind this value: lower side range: 24.6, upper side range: 25.1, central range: 22.7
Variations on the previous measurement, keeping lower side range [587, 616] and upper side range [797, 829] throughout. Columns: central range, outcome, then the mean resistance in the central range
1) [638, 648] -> -0.3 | 24.1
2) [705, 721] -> 0.4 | 23.9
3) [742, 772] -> 0.4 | 24.9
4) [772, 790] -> 0.1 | 25.5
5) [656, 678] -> 2.2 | 21.4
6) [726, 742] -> 0.0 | 24.9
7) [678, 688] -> 1.1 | 21.3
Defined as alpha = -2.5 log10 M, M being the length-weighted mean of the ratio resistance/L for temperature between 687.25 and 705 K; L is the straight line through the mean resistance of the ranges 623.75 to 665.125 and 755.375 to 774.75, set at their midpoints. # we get 0.09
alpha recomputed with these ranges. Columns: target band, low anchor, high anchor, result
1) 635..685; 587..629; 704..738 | 0.06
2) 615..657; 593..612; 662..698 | -0.10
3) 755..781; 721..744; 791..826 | 0.02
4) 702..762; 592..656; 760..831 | 0.03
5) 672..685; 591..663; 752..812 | 0.19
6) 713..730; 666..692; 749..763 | -0.07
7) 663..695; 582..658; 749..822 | 0.15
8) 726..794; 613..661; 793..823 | 0.03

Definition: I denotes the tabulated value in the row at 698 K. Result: 24.1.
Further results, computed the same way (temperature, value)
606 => 23.6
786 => 24.6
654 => 22.2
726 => 24.2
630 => 25.8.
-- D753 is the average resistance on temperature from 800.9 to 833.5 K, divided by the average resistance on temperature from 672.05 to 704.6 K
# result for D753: 1.20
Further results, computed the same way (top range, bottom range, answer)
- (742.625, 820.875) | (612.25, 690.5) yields 1.11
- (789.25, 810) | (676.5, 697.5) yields 1.20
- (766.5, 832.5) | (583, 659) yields 1.10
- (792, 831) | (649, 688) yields 1.21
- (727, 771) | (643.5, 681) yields 1.14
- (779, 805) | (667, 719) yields 1.16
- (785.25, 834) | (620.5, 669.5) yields 1.08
